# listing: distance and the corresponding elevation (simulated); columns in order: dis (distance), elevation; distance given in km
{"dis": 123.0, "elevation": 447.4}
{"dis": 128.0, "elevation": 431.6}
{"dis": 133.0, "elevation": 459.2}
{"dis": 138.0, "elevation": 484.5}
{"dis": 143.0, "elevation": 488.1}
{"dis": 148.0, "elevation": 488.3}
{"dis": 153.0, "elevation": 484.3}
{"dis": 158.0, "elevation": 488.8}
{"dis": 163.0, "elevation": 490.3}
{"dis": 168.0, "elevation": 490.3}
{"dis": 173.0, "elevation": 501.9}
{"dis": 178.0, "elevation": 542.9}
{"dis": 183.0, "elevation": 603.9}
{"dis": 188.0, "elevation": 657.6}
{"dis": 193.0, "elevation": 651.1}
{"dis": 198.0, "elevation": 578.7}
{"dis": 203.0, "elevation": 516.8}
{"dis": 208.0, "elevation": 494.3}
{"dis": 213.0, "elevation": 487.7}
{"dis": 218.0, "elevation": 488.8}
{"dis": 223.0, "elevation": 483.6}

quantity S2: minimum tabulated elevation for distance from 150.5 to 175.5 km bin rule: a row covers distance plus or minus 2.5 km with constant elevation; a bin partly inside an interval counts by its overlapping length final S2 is 484.3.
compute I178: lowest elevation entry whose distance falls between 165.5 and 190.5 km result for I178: 490.3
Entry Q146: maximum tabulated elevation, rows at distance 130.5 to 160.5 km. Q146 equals 488.8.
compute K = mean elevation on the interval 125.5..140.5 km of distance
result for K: 458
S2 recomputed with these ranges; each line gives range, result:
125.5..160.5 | 431.6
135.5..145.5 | 484.5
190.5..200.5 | 578.7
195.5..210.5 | 494.3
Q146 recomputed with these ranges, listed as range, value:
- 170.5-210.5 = 657.6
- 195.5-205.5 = 578.7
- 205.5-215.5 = 494.3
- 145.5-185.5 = 603.9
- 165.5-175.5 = 501.9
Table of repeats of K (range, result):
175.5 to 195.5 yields 614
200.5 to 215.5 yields 500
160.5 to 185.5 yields 526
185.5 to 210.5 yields 580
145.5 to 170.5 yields 488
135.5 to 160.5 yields 487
